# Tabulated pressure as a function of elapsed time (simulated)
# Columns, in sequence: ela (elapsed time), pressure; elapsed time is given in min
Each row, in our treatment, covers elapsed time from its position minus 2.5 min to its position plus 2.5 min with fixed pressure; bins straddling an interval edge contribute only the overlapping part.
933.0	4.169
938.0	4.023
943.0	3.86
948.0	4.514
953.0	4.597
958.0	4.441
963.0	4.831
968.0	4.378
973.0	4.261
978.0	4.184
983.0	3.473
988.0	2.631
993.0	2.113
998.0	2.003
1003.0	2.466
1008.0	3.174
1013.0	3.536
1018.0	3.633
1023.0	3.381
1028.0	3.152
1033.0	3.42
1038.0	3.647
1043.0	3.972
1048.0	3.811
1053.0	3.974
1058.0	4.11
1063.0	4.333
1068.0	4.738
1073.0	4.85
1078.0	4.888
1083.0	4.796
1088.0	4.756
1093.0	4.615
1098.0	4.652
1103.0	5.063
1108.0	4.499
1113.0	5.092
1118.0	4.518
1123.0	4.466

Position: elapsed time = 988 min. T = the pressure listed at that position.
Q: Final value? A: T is 2.631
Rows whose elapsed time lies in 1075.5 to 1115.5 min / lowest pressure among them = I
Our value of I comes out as 4.499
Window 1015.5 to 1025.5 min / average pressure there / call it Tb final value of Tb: 3.51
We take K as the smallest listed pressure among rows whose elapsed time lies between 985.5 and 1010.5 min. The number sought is 2.003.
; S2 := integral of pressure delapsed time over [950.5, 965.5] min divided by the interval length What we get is 4.62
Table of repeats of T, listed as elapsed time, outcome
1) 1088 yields 4.756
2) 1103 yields 5.063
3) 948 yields 4.514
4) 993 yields 2.113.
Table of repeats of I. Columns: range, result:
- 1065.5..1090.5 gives 4.738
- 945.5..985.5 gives 3.473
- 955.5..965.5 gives 4.441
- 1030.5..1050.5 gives 3.42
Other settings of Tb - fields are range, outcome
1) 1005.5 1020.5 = 3.45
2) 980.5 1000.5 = 2.55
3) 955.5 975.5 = 4.48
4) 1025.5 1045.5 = 3.55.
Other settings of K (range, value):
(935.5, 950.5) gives 3.86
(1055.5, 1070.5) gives 4.11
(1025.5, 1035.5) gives 3.152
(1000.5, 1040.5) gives 2.466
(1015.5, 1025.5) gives 3.381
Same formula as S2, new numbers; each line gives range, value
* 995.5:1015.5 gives 2.79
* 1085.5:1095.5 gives 4.69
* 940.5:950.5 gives 4.19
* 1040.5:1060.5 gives 3.97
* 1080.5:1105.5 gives 4.78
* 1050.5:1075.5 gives 4.4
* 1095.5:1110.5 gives 4.74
